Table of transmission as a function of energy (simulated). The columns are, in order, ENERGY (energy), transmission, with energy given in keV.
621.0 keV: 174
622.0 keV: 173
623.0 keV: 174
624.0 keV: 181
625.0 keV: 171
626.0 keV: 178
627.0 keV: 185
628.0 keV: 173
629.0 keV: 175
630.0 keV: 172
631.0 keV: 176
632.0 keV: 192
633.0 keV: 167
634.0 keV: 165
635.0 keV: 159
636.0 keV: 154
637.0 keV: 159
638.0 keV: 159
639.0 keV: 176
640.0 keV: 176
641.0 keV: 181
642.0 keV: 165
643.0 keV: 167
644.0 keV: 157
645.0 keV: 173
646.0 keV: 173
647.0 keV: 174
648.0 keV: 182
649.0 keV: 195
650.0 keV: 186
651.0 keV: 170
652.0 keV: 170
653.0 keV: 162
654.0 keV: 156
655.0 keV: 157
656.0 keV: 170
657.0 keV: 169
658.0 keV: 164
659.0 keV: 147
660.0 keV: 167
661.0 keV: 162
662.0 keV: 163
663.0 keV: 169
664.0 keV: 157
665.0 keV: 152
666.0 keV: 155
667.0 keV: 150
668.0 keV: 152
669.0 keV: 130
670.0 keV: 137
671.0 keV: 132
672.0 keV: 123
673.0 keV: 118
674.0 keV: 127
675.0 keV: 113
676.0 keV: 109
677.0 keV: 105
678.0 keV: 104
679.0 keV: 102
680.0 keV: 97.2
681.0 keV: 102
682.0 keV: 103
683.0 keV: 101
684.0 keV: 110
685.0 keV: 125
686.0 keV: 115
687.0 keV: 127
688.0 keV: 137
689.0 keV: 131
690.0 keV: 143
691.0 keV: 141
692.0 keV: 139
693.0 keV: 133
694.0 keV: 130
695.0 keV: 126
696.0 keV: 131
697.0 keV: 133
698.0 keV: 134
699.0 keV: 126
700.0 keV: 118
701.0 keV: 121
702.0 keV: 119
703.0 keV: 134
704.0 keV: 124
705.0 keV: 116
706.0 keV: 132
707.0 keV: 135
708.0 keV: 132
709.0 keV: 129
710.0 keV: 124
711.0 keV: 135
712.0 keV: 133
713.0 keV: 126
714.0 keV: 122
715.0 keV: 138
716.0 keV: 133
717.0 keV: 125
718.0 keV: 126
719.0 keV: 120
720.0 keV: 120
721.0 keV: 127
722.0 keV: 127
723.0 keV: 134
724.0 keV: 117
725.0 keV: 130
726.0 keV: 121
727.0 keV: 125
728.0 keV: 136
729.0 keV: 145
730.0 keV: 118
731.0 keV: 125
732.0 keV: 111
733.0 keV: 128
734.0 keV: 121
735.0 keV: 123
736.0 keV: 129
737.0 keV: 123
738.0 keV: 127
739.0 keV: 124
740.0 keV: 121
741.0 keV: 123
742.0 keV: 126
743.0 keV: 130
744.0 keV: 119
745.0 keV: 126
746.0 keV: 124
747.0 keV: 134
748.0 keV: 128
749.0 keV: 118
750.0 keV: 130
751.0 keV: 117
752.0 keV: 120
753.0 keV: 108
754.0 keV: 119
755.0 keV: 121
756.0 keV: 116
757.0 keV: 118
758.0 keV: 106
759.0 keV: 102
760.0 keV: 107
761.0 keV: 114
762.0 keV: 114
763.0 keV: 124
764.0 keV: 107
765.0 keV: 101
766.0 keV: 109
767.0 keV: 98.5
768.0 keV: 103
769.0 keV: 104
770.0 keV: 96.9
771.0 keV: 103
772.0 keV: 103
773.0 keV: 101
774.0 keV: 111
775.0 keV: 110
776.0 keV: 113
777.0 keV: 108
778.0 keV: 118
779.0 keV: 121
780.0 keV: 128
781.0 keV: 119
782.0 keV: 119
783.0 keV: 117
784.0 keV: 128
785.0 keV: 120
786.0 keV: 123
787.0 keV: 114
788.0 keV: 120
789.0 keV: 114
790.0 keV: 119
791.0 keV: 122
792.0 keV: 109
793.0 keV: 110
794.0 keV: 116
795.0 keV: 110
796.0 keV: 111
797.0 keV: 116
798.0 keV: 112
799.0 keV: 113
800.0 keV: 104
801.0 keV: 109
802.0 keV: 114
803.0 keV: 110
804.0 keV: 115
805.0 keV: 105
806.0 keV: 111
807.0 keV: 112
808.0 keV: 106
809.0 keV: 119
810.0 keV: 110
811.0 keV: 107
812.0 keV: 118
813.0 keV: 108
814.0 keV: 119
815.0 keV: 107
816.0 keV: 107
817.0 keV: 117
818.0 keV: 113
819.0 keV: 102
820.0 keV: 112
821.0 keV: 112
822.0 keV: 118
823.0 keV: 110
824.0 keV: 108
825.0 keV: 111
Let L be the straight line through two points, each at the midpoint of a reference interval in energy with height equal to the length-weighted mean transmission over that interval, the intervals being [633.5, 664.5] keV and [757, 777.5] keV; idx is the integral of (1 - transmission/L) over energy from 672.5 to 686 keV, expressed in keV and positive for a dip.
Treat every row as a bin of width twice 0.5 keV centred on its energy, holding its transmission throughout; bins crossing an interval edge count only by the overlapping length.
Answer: 3.79 keV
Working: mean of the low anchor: 167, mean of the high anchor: 107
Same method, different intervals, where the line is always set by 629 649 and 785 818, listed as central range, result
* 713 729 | 1.60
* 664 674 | 1.31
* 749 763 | 1.50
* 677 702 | 5.05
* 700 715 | 1.94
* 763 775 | 1.92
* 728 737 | 0.78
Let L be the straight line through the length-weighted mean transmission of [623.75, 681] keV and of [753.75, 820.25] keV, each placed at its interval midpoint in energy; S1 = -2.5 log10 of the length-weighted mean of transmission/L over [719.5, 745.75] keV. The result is 0.04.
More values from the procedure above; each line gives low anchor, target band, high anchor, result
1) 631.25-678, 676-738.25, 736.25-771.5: 0.087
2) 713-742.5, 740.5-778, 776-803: 0.063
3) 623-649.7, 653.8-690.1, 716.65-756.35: 0.161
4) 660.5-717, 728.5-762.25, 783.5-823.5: 0.000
